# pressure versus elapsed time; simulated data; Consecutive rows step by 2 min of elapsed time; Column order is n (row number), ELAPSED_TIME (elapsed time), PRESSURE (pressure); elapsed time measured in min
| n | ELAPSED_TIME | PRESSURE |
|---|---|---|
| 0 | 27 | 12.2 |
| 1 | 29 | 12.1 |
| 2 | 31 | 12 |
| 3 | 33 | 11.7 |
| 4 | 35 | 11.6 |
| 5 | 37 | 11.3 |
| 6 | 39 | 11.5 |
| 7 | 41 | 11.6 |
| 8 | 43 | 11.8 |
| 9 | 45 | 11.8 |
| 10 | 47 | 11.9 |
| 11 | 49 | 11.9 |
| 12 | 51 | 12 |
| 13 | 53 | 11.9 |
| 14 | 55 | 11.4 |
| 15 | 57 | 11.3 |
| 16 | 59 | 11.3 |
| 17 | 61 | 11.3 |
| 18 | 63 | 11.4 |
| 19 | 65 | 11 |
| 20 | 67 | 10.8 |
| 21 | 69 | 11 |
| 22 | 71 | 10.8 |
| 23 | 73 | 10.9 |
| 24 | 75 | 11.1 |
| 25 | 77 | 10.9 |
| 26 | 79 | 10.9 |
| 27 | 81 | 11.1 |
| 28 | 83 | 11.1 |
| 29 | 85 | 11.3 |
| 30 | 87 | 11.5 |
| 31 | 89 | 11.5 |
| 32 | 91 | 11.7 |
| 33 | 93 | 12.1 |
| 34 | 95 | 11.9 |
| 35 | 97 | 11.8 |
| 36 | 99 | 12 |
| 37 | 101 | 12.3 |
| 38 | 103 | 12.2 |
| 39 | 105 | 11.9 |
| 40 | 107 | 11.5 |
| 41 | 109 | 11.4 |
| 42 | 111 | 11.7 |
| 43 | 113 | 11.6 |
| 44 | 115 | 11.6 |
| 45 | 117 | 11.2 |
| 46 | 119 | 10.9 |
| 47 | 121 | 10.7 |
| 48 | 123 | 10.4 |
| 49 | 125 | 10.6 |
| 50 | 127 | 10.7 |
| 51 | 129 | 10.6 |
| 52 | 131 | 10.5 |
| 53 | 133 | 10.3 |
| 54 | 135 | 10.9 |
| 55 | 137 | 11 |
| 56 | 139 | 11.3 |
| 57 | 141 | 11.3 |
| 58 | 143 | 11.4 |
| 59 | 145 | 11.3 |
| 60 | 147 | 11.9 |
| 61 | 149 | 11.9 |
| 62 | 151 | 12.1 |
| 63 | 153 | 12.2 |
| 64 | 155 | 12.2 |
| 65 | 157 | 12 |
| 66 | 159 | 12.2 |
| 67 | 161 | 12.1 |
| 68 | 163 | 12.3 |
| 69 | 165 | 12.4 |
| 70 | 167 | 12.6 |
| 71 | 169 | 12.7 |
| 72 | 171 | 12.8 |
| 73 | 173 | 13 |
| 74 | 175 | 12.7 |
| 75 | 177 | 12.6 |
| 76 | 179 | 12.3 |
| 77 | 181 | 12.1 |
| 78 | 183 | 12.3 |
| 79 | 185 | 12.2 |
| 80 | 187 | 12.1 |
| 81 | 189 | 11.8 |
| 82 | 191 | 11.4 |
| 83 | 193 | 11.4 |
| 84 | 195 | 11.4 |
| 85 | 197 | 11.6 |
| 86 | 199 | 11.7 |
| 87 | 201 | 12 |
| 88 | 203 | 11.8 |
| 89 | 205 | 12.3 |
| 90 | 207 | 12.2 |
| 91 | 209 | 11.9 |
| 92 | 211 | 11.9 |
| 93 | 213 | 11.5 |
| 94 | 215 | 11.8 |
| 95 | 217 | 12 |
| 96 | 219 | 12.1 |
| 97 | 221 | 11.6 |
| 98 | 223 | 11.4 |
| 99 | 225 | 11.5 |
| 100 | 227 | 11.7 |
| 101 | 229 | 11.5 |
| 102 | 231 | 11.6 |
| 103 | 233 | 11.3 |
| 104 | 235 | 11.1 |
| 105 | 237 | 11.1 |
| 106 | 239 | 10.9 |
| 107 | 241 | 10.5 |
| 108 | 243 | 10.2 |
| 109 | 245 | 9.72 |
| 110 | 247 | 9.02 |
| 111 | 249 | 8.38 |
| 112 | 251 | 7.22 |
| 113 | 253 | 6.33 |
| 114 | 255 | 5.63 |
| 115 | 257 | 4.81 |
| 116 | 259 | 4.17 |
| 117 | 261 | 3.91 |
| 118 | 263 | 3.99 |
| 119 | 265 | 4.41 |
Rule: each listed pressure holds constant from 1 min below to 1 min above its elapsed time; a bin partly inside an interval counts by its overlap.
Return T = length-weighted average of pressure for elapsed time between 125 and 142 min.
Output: 10.8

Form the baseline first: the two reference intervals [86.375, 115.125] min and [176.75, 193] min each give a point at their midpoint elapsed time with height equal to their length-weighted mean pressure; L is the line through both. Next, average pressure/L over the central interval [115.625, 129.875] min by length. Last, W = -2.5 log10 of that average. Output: 0.11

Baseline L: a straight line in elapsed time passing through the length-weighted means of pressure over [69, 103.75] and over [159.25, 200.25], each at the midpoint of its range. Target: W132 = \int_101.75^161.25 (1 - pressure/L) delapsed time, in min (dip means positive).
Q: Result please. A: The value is 2.13 min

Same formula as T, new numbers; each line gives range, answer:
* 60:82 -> 11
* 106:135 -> 11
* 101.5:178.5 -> 11.7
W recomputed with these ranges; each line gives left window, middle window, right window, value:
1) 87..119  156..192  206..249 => -0.081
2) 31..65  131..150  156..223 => 0.065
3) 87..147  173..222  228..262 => -0.233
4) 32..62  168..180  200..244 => -0.100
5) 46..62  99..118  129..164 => -0.013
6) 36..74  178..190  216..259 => -0.177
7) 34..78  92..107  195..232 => -0.046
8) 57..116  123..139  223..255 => 0.034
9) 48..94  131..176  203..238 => -0.036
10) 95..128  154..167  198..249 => -0.079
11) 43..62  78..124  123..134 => -0.054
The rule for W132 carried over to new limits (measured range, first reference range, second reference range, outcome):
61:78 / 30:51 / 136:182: 1.2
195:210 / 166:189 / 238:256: -1.1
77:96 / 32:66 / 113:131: -0.4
